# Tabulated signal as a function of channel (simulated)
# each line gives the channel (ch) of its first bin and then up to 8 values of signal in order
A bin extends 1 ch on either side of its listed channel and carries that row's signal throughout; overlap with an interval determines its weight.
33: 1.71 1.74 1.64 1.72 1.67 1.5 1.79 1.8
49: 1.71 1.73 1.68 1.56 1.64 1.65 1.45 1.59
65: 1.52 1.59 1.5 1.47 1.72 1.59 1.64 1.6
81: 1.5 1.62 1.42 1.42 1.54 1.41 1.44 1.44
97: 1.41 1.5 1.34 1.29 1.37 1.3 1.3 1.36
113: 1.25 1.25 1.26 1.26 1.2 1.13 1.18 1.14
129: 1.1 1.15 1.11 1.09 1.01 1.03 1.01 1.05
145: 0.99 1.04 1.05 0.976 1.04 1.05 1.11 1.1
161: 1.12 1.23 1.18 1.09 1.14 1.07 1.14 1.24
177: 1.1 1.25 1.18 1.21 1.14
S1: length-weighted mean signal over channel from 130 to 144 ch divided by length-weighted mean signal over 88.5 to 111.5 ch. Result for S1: 0.77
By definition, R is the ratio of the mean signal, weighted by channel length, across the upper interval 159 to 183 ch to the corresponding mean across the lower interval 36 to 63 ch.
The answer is 0.7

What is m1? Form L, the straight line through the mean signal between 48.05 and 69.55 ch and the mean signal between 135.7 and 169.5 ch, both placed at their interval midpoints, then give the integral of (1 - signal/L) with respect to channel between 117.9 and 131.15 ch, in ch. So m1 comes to 0.7 ch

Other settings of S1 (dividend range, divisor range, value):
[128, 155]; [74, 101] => 0.70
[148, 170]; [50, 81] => 0.69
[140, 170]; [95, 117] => 0.81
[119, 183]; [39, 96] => 0.70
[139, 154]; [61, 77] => 0.65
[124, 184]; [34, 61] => 0.66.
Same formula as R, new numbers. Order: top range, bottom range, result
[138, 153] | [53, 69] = 0.65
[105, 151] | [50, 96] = 0.74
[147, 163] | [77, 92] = 0.71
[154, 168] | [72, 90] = 0.72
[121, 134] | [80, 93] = 0.77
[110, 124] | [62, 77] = 0.79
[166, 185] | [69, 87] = 0.74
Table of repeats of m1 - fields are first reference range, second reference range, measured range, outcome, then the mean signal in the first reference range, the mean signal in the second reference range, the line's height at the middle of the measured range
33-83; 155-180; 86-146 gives 5.7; 1.63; 1.14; 1.37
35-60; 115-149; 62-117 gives -2.3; 1.68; 1.11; 1.4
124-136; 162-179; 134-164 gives 2.1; 1.13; 1.15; 1.14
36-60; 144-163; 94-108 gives -0.1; 1.67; 1.06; 1.37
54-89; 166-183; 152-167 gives 1.2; 1.56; 1.15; 1.21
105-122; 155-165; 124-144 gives 2.1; 1.28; 1.14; 1.22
